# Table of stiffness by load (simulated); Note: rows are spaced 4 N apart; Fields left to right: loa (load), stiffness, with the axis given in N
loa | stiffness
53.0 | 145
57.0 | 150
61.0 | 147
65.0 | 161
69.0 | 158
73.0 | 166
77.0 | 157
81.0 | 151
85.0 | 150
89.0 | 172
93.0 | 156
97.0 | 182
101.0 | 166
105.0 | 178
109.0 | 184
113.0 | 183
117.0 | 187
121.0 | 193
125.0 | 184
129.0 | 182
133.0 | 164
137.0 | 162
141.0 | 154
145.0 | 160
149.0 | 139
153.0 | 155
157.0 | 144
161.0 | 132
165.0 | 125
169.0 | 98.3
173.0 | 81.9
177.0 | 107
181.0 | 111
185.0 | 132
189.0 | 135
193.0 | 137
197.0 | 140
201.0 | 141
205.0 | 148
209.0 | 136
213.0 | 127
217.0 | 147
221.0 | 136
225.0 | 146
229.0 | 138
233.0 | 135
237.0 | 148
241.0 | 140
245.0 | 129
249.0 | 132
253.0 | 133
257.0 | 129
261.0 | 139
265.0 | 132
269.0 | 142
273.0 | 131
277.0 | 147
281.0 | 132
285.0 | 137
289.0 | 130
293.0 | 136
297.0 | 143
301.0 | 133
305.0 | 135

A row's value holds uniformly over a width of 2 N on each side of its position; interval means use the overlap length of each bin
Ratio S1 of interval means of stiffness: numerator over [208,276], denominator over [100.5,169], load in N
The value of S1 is 0.8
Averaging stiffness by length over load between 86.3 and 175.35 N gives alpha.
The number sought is 158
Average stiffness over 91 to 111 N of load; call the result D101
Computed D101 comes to 173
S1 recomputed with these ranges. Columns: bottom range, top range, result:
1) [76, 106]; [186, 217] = 0.84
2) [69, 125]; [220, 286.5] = 0.80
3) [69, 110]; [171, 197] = 0.72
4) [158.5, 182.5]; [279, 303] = 1.23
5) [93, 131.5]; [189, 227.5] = 0.77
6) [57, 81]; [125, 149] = 1.05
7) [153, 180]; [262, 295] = 1.16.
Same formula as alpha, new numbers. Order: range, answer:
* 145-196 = 126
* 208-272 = 137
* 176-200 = 128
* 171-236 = 131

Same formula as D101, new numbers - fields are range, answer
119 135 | 181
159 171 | 118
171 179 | 94.5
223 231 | 142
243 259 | 131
